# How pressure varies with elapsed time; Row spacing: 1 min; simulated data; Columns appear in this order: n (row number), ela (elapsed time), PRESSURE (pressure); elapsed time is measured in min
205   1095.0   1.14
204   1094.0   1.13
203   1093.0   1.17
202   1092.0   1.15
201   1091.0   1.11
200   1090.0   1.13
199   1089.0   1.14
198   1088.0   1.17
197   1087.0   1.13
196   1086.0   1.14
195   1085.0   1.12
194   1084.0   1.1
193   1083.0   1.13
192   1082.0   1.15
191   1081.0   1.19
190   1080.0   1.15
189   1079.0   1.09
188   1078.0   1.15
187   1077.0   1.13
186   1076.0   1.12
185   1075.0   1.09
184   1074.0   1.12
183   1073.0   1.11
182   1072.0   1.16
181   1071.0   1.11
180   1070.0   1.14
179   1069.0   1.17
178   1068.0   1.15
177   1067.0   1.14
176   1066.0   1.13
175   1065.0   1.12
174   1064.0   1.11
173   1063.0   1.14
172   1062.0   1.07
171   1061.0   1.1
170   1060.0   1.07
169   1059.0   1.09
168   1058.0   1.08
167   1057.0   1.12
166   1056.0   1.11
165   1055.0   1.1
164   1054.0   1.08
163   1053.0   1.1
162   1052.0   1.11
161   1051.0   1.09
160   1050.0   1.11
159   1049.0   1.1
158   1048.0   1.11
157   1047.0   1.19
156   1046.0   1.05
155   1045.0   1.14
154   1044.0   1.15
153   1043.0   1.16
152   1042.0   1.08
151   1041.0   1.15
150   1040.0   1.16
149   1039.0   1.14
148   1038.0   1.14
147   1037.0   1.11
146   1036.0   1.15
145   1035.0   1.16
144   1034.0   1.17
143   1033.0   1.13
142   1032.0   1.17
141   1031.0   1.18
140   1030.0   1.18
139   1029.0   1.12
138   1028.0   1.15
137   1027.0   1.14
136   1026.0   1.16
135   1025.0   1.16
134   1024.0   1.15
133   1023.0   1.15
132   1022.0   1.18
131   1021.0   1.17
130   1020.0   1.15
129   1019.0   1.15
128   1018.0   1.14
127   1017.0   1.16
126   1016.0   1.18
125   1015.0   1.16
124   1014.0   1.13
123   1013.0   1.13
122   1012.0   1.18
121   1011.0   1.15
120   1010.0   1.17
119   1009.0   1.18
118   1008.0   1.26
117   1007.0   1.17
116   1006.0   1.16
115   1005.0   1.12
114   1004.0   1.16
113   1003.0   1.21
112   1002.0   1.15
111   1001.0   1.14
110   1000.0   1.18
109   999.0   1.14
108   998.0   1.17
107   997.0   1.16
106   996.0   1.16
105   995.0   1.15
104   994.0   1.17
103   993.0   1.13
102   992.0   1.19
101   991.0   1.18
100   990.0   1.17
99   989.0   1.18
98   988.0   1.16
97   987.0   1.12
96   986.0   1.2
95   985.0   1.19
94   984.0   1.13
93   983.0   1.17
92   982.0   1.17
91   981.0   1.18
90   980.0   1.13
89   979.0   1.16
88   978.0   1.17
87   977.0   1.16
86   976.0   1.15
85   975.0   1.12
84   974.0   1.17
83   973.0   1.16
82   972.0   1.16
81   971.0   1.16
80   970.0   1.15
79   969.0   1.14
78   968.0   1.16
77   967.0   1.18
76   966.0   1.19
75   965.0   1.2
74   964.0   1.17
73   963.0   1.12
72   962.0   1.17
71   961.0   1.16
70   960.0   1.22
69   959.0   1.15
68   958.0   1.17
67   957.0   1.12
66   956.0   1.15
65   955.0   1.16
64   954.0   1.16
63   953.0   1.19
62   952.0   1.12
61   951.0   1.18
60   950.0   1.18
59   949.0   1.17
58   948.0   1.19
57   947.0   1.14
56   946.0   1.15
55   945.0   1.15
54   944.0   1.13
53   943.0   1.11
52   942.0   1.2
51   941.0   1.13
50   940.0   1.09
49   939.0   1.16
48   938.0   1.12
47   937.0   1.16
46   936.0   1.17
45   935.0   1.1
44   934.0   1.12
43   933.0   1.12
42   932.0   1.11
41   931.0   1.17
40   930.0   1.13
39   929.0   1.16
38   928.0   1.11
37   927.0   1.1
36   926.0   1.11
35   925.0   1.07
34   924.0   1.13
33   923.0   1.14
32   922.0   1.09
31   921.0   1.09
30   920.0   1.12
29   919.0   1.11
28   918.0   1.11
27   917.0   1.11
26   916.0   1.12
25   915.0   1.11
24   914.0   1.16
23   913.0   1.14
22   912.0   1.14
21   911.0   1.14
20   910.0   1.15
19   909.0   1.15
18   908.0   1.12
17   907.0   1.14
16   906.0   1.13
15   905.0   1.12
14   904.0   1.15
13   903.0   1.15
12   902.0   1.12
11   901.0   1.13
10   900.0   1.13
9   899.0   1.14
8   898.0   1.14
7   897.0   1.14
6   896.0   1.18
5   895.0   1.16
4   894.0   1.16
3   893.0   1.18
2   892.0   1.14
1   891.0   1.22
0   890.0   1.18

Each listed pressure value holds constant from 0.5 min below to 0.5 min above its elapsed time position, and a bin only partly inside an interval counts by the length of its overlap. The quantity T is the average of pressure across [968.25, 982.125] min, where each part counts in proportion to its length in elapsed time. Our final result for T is 1.16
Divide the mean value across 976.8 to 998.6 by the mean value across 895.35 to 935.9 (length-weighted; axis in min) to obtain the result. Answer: 1.0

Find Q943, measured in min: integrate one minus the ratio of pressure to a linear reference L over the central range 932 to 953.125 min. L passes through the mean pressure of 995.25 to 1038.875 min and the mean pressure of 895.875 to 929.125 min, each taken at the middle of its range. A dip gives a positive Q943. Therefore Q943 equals -0.2 min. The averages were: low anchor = 1.13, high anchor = 1.16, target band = 1.15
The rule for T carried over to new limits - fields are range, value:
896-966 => 1.14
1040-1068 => 1.11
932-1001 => 1.16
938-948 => 1.14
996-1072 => 1.14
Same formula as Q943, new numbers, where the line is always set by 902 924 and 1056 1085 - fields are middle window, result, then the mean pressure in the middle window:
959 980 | -0.7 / 1.16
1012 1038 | -0.7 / 1.15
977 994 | -0.6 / 1.16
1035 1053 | 0.0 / 1.13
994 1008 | -0.5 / 1.16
